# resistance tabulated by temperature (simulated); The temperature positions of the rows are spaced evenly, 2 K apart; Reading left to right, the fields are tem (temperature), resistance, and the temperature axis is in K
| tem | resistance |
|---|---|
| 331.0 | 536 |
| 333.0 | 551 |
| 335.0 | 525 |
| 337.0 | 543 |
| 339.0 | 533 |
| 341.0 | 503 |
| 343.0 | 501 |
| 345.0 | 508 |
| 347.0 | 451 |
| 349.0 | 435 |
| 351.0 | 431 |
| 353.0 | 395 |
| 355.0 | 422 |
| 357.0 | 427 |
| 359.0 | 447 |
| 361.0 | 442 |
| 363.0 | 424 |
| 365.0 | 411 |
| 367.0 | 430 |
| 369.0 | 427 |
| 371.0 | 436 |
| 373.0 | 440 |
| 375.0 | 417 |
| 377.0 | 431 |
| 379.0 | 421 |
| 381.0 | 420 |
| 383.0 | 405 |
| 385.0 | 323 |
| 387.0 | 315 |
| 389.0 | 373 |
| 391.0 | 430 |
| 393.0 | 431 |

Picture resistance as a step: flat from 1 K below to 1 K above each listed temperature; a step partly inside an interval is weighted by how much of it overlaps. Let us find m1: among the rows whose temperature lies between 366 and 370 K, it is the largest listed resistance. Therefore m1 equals 430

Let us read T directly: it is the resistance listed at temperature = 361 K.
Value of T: 442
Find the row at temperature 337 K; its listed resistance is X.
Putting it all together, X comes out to 543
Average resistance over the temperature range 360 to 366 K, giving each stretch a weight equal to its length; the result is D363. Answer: 426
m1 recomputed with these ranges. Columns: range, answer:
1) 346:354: 451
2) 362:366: 424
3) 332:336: 551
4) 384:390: 373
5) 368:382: 440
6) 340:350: 508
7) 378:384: 421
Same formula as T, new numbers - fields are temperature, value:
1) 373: 440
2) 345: 508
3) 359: 447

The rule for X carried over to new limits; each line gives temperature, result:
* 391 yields 430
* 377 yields 431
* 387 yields 315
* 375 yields 417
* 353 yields 395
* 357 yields 427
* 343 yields 501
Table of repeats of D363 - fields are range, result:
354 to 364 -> 432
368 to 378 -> 430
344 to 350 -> 465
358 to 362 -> 444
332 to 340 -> 538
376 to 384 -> 419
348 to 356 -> 421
